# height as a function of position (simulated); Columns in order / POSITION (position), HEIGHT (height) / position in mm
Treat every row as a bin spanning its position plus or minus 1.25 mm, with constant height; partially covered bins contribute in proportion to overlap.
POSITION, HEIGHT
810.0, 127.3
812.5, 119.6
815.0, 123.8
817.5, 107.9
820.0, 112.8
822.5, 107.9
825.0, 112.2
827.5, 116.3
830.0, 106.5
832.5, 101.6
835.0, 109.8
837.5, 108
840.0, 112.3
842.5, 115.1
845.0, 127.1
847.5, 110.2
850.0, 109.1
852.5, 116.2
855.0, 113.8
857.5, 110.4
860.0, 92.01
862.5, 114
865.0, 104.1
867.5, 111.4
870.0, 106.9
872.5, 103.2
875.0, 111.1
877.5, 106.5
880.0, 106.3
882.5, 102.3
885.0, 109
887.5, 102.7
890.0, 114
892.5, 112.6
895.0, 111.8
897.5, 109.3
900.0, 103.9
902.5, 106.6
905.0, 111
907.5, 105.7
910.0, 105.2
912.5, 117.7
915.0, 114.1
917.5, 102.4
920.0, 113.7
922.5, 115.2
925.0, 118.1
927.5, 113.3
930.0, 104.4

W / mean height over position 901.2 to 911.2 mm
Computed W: 107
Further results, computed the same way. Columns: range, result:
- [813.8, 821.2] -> 115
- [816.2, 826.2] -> 110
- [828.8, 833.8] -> 104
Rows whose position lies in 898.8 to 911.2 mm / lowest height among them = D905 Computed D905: 103.9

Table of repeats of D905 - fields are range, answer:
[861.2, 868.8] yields 104.1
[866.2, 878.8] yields 103.2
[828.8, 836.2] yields 101.6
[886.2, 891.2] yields 102.7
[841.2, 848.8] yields 110.2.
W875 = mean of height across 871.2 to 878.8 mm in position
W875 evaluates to 107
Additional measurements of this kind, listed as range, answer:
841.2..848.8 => 117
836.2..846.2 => 116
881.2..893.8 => 108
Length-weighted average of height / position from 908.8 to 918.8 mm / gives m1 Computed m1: 110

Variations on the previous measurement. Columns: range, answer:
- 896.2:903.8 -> 107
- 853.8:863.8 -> 108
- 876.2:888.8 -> 105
